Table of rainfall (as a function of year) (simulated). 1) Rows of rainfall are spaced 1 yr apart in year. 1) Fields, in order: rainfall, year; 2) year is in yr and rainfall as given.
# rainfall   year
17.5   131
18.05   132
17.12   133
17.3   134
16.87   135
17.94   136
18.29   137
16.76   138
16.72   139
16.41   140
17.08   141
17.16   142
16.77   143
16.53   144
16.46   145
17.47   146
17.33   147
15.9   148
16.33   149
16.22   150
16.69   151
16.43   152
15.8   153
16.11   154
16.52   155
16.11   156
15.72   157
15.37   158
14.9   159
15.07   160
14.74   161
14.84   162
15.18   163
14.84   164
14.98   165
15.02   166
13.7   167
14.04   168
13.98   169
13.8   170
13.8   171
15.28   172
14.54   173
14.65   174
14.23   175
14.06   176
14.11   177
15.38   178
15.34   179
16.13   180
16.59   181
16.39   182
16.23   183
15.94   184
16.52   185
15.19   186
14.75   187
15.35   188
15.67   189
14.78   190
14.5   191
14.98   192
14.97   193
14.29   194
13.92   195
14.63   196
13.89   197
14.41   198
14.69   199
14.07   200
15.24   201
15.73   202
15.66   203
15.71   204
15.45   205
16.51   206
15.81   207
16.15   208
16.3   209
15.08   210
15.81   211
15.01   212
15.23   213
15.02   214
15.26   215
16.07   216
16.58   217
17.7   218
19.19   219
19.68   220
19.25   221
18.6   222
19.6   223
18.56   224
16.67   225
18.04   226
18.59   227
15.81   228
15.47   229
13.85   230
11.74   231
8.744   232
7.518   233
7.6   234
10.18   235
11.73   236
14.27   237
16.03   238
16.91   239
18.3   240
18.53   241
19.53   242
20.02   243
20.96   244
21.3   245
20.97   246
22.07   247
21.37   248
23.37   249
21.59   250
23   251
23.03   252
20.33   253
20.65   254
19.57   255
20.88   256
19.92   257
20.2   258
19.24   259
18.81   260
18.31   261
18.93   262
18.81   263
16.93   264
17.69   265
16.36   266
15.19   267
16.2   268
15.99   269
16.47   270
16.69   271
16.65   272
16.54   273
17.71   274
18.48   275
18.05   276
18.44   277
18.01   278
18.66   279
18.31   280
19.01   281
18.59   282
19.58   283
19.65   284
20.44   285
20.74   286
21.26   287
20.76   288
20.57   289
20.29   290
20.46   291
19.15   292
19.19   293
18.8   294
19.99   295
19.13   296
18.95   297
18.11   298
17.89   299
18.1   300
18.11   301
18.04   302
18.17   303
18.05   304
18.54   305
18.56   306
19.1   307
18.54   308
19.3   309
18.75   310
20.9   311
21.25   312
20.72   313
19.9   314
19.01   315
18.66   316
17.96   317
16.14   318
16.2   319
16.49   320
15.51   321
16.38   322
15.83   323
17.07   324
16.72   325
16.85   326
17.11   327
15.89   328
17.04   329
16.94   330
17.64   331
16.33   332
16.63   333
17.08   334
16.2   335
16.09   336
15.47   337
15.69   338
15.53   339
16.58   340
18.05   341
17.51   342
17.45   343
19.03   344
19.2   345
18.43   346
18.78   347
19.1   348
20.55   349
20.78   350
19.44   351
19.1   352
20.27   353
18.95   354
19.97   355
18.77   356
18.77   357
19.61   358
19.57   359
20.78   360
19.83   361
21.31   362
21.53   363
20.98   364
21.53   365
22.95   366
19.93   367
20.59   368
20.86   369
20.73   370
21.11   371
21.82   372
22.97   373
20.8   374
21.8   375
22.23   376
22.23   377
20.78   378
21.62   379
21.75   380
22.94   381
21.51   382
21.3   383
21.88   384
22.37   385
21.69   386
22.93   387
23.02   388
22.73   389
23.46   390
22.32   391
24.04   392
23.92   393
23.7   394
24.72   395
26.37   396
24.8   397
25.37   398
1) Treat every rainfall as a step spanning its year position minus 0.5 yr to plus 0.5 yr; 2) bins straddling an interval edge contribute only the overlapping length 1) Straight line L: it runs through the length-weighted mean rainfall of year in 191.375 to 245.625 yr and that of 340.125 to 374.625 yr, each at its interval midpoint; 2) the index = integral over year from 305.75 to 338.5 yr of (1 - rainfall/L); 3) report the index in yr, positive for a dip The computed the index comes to 2.4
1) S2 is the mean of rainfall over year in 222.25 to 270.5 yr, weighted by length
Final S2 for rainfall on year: 17.6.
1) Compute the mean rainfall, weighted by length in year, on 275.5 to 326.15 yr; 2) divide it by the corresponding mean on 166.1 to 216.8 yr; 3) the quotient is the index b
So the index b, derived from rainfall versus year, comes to 1.24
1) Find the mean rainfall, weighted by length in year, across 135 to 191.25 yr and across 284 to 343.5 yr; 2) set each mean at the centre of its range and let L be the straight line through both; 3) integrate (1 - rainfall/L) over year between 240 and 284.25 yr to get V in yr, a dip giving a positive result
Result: -4.7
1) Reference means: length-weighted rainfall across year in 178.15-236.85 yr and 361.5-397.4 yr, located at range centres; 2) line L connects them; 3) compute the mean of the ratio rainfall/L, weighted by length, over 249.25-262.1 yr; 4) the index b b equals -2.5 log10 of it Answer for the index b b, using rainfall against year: -0.18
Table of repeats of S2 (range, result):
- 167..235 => 15.2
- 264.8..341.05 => 18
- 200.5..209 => 15.8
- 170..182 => 14.9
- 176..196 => 15.3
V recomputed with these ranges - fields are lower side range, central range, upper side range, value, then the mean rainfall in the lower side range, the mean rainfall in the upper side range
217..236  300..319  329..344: -2.8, 15.3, 16.7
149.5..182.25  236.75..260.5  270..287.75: -3.2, 15.2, 18.6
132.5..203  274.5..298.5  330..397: -1.2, 15.6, 20.4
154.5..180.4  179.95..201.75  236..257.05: 1.6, 14.9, 19.9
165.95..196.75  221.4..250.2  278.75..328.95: -0.3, 14.9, 18.6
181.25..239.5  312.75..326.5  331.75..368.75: 0.6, 15.3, 18.9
